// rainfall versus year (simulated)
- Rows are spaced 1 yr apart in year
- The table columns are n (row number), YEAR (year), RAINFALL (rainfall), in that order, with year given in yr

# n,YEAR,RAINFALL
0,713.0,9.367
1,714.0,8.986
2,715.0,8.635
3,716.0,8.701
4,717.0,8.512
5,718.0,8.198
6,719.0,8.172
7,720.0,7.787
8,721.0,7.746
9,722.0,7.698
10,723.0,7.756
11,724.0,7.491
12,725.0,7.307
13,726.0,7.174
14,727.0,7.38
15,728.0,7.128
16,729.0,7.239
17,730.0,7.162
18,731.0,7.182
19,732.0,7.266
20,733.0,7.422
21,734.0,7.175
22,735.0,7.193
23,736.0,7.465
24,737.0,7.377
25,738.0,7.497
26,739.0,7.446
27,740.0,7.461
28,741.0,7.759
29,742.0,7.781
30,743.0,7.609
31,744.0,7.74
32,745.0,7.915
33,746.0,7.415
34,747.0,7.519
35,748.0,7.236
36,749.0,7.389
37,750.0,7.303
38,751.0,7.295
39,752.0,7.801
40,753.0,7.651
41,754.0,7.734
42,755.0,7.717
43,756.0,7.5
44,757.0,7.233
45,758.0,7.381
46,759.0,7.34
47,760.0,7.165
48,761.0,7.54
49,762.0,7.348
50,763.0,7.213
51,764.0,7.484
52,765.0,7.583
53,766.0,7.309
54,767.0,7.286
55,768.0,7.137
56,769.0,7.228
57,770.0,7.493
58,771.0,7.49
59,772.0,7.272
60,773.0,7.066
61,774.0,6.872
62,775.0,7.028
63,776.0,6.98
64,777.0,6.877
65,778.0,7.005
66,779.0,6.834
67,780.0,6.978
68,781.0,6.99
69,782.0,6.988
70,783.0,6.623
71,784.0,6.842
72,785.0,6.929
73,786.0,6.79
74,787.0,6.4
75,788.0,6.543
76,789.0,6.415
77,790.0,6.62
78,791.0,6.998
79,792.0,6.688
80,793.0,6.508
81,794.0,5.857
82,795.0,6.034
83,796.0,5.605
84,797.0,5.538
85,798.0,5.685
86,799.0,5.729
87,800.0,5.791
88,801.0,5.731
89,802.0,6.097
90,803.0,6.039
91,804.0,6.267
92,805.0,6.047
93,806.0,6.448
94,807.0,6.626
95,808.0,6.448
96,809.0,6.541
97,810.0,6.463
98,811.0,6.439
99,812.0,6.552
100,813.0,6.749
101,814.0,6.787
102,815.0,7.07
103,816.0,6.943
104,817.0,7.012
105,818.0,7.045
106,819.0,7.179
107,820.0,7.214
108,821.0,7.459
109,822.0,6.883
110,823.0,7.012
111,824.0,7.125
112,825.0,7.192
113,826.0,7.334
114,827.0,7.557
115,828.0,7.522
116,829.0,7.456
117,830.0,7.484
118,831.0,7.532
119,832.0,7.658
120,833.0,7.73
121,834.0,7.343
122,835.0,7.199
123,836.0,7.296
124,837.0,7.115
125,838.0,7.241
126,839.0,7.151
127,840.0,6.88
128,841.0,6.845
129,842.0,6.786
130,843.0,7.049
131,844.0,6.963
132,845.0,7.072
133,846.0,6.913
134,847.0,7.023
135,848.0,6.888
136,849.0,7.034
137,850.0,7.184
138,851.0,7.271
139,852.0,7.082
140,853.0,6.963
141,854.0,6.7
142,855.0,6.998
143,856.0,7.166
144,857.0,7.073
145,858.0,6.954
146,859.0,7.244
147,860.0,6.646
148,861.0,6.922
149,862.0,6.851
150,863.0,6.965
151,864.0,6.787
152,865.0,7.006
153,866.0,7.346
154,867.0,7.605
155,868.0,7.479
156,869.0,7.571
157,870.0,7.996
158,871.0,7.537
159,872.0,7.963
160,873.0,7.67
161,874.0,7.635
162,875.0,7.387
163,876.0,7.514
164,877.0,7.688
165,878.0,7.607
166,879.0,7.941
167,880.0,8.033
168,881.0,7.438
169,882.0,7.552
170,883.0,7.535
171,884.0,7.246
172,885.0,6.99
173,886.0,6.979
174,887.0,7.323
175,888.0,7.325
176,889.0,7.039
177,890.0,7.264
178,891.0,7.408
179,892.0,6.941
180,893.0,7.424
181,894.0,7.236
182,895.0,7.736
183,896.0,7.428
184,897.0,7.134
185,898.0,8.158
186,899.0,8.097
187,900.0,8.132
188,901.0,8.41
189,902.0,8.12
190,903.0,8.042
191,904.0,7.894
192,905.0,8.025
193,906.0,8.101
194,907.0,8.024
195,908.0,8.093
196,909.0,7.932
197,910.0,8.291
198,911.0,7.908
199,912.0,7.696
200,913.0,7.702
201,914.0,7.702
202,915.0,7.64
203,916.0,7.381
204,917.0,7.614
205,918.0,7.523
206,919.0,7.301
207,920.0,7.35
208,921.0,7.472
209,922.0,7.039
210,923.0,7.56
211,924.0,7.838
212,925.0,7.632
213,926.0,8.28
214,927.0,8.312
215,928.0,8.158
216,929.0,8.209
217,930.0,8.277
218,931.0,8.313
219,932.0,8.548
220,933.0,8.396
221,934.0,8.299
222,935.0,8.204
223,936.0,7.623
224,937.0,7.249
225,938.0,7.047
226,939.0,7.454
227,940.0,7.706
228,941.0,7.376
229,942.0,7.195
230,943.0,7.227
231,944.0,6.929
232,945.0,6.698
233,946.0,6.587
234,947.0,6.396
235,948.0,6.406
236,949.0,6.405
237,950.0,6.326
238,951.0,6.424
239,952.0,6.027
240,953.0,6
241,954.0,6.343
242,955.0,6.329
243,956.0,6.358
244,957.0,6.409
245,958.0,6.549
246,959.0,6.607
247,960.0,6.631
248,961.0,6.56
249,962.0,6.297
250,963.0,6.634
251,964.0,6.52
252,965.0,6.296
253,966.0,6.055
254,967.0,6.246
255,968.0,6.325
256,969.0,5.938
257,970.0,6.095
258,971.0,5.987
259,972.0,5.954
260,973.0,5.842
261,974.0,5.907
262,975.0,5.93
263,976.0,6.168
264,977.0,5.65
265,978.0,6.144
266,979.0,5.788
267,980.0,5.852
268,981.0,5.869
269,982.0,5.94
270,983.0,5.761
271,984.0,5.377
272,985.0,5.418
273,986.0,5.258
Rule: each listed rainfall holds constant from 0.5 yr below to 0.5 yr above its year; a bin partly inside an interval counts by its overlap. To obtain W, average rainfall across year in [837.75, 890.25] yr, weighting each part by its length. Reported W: 7.23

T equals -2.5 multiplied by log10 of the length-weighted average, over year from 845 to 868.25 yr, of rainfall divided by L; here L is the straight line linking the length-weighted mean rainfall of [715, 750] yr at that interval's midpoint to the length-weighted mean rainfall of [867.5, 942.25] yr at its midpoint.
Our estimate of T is 0.09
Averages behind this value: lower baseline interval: 7.58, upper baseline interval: 7.7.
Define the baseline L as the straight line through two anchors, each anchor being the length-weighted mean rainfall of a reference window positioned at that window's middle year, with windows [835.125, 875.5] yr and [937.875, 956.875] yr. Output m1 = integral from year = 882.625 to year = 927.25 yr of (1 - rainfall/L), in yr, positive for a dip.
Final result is -4.83 yr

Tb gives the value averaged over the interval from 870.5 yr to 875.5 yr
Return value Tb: 7.64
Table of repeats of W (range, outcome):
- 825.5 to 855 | 7.18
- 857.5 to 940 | 7.63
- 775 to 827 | 6.62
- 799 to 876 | 7.02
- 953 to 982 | 6.18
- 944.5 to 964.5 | 6.43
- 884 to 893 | 7.18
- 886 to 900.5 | 7.46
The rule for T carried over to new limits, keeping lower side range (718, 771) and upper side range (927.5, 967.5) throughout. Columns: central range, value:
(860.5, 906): -0.06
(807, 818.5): 0.09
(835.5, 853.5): 0.03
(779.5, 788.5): 0.09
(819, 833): -0.01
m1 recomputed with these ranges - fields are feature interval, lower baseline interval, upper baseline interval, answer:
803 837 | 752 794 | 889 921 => 1.45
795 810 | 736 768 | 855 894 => 2.76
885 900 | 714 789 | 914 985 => -0.88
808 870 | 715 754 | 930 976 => 0.70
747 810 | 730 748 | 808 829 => 3.41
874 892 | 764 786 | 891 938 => 0.56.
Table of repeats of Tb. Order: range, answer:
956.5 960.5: 6.55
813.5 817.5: 6.95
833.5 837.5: 7.24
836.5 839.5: 7.17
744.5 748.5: 7.52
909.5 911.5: 8.1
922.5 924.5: 7.7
